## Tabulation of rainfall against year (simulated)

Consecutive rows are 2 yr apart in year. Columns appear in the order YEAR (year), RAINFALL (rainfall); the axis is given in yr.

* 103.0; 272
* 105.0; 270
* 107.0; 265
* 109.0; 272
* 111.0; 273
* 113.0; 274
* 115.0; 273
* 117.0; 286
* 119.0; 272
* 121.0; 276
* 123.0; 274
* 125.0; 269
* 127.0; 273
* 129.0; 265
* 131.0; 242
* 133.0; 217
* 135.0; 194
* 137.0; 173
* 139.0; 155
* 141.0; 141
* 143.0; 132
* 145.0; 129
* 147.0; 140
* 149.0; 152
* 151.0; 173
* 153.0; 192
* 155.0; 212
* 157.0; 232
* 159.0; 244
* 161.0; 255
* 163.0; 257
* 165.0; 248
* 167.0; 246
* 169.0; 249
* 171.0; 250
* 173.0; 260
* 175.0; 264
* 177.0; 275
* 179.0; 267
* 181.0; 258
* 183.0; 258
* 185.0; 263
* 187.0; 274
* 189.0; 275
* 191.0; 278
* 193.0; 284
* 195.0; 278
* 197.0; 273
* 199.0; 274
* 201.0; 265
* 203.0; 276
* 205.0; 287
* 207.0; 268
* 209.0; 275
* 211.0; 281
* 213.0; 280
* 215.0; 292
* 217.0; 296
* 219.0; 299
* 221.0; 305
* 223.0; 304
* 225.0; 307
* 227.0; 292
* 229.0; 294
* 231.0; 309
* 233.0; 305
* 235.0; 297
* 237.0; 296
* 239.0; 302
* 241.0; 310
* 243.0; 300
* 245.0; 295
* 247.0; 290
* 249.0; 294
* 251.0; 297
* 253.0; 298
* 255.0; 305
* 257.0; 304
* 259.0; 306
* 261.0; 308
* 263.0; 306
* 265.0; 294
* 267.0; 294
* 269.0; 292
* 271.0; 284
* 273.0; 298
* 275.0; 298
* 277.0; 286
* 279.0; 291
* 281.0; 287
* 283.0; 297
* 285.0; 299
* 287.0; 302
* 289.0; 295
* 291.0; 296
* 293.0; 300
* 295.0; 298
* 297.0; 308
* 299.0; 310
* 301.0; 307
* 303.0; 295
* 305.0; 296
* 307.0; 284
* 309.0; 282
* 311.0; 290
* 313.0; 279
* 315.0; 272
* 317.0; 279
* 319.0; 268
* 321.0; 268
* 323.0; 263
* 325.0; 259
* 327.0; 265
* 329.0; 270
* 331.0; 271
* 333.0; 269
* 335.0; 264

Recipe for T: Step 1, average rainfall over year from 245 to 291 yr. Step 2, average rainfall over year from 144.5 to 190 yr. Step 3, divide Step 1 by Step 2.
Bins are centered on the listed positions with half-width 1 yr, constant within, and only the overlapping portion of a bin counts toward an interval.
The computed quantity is 1.26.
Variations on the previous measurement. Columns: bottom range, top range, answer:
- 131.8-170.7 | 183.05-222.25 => 1.41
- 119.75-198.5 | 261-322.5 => 1.25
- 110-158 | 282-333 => 1.31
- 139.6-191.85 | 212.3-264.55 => 1.32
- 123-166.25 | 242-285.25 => 1.44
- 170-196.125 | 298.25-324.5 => 1.06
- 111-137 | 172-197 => 1.05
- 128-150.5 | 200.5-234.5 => 1.65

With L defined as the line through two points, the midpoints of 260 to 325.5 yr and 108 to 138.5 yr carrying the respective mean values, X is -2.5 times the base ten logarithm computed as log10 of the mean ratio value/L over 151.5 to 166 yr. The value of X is 0.13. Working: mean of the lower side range 254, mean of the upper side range 291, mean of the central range 232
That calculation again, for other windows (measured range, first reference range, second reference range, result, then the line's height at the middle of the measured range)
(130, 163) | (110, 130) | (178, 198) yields 0.40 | 272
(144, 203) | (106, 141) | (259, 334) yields 0.07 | 259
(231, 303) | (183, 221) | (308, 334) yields -0.09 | 275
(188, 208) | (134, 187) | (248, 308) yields -0.14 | 243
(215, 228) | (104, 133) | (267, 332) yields -0.08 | 279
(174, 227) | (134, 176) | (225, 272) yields -0.12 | 251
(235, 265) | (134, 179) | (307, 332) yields -0.22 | 246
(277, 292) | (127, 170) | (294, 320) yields -0.06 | 278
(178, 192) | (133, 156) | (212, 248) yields -0.17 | 228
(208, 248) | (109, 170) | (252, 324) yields -0.12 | 265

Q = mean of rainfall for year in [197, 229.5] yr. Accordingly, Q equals 287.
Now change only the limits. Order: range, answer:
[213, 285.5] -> 298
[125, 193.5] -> 227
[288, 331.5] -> 284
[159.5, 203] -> 264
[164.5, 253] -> 282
